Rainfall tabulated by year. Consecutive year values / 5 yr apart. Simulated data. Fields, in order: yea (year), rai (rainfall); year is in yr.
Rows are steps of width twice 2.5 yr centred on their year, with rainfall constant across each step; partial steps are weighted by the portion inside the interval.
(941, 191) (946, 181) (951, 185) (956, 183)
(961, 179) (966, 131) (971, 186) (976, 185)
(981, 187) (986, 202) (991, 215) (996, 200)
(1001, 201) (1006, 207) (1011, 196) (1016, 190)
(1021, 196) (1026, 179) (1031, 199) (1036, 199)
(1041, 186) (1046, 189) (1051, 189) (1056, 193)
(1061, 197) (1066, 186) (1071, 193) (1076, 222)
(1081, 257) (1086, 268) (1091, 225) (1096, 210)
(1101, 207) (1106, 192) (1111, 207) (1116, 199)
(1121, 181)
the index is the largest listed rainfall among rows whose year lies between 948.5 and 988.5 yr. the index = 202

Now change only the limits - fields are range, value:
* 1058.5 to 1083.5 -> 257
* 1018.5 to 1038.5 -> 199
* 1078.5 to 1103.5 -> 268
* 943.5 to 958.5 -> 185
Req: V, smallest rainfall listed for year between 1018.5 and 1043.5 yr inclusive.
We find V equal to 179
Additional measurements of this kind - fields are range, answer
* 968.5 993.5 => 185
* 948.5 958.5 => 183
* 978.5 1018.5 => 187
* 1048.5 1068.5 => 186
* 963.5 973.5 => 131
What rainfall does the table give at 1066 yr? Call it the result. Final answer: 186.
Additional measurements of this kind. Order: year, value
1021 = 196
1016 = 190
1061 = 197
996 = 200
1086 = 268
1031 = 199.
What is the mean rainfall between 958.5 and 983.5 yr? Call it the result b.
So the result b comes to 174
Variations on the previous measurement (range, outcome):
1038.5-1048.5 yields 188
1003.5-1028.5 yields 194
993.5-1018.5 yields 199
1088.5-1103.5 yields 214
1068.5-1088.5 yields 235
